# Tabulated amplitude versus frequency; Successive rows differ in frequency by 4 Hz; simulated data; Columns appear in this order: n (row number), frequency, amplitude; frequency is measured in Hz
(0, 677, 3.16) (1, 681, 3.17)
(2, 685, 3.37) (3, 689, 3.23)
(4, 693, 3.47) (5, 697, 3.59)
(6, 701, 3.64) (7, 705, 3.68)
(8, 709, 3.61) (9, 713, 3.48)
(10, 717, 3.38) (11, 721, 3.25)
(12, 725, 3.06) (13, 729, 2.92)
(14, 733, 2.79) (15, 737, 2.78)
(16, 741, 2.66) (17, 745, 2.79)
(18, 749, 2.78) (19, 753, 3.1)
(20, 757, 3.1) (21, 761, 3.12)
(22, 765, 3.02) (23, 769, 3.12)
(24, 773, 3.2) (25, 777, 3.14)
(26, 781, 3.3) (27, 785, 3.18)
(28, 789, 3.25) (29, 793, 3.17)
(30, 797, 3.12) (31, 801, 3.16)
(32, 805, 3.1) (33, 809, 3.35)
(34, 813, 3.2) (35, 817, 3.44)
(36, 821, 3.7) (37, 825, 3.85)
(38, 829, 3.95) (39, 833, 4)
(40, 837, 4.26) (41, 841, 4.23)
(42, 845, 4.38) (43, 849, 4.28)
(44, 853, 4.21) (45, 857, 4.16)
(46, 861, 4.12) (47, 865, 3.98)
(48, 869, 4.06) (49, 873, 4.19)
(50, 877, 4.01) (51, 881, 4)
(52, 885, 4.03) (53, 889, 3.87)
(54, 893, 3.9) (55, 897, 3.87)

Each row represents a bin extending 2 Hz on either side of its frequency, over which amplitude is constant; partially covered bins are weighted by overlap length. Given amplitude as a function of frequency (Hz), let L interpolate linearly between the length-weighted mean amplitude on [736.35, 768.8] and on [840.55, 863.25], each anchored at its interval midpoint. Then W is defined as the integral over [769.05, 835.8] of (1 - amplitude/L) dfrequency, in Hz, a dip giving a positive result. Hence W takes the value 3.7 Hz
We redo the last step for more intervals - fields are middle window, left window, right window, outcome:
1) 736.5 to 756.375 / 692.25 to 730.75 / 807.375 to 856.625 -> 4.0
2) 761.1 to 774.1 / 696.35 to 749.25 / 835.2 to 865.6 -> 1.6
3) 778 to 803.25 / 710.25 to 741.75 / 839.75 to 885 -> 2.7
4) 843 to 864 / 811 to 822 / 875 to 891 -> -2.7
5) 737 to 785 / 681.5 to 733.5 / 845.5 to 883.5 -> 7.9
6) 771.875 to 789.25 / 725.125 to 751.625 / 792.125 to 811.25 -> -0.9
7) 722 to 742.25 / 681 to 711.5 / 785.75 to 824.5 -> 3.3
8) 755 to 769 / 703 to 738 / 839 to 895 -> 1.6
